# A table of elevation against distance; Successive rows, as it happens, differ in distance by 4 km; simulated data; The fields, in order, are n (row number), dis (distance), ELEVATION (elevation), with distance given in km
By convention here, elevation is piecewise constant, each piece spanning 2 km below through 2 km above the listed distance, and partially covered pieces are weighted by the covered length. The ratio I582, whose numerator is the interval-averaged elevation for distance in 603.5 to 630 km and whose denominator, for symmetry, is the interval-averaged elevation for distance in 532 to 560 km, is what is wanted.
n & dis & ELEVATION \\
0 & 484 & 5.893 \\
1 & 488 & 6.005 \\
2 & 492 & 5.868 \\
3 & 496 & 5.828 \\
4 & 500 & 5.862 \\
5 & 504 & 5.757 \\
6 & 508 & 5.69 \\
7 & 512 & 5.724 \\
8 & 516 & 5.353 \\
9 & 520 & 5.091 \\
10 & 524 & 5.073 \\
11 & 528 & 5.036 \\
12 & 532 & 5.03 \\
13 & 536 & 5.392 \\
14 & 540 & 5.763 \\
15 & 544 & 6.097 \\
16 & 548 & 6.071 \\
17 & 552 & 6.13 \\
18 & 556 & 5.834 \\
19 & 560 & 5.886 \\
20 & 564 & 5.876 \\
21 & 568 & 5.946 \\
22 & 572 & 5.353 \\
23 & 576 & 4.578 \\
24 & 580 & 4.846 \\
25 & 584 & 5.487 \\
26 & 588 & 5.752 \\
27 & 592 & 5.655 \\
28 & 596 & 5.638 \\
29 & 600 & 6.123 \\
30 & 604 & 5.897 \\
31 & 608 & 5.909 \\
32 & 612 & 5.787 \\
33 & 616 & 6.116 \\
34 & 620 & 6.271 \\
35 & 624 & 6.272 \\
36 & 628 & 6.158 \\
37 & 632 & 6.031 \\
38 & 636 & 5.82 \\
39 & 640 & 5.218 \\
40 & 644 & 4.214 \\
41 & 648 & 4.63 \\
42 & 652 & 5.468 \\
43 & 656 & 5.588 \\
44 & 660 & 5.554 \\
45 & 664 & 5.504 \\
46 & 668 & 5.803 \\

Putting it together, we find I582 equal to 1.04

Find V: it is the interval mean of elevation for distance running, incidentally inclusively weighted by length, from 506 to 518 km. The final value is 5.59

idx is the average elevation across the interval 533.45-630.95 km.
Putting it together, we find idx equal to 5.78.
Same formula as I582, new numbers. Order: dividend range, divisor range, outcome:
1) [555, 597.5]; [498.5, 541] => 1.02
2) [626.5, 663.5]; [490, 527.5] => 0.97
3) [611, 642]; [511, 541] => 1.13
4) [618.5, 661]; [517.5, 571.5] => 0.99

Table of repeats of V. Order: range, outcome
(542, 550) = 6.08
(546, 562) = 5.98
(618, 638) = 6.11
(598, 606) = 6.01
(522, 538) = 5.13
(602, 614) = 5.86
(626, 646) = 5.49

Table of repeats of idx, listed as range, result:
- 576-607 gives 5.57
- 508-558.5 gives 5.56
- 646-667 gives 5.37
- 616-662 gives 5.59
